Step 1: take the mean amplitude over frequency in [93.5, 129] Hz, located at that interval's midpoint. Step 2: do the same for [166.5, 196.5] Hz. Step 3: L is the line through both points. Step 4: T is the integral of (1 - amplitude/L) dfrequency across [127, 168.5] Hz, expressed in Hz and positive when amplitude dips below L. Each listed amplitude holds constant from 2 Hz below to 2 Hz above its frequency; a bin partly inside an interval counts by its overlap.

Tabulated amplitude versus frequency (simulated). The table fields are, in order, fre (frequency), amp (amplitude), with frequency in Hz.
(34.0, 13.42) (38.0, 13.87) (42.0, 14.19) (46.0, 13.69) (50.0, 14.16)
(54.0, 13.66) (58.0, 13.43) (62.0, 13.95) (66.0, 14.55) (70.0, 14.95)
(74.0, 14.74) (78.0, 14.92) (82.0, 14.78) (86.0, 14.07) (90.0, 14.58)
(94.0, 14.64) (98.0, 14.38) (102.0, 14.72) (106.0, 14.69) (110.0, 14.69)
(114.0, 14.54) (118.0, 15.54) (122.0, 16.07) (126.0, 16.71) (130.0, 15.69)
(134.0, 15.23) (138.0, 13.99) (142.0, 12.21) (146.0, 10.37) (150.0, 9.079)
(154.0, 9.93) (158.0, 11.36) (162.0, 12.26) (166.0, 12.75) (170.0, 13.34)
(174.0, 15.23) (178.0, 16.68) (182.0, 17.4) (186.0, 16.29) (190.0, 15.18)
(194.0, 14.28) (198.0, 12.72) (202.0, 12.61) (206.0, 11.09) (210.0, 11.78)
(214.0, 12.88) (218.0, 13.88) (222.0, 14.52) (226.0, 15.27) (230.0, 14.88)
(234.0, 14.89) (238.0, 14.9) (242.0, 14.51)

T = 7.68 Hz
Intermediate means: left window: 15.1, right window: 15.3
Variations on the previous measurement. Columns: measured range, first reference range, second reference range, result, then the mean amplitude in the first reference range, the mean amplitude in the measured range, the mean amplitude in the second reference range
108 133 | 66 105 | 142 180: -3.64 Hz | 14.6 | 15.5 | 12.3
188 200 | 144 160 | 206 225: -1.91 Hz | 10.2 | 14.1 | 13.1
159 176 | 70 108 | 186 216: 0.40 Hz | 14.6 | 13.3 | 13.2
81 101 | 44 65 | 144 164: -2.94 Hz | 13.8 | 14.5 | 10.6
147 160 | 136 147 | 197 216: 2.30 Hz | 12.4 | 10.1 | 12.2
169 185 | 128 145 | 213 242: -1.78 Hz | 14.1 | 15.8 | 14.5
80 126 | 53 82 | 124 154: -3.85 Hz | 14.4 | 14.9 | 13.1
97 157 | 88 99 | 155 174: -0.62 Hz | 14.5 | 13.8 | 12.6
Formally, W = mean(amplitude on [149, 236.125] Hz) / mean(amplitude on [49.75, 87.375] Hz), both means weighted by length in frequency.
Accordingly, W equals 0.9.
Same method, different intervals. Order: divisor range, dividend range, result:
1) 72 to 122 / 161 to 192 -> 1.02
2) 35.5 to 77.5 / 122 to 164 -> 0.91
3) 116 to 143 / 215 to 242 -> 0.97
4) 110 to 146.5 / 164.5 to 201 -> 1.01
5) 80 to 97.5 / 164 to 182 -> 1.02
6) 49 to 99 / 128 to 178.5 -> 0.89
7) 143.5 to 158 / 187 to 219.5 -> 1.30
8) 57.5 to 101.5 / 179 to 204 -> 1.02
